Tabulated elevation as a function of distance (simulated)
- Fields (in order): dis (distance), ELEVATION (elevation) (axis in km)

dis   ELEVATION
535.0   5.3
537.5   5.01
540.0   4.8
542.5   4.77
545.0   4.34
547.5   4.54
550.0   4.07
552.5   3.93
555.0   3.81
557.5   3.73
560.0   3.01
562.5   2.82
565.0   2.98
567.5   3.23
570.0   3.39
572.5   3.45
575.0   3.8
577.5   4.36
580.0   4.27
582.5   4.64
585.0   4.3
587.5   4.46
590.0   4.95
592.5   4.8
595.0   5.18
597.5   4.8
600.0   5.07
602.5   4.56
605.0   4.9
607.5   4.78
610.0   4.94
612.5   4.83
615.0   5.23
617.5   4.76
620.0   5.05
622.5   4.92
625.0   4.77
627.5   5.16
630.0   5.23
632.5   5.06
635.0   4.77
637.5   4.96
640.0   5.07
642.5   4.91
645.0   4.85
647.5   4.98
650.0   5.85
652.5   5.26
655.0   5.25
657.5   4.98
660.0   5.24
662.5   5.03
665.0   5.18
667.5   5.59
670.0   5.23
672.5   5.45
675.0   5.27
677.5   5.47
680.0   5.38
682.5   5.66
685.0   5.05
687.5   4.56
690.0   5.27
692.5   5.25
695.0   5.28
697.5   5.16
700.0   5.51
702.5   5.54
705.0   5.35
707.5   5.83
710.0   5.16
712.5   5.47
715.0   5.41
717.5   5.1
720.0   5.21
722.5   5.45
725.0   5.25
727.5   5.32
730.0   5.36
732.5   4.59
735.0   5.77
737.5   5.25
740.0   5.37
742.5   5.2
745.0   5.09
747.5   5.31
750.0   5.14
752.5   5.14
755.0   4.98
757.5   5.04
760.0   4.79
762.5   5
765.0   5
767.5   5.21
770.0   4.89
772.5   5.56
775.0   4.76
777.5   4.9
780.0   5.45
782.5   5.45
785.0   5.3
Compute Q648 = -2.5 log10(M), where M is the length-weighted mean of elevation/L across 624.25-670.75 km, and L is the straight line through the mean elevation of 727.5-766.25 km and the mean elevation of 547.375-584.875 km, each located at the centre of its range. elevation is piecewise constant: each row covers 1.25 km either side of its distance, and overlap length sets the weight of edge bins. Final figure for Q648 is -0.18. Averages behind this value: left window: 3.73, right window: 5.14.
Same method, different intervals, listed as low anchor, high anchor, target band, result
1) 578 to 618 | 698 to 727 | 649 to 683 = -0.04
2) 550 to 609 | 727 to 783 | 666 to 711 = -0.12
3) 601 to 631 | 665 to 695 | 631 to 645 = 0.02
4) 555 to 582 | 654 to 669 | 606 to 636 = -0.11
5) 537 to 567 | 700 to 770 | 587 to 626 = -0.13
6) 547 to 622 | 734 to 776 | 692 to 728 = -0.09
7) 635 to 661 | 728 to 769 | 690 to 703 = -0.04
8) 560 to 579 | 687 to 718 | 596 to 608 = -0.24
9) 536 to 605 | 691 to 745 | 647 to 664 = -0.08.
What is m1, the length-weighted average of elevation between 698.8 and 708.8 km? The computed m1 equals 5.56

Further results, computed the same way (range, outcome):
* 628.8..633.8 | 5.14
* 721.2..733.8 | 5.2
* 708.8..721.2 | 5.27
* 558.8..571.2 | 3.09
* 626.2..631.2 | 5.19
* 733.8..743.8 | 5.39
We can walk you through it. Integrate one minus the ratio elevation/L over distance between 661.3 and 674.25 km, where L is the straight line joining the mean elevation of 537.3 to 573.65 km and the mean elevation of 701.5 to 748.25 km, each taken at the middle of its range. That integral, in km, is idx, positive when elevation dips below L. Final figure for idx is -1.3 km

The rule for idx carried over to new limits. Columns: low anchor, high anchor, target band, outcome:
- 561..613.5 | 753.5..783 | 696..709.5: -1.9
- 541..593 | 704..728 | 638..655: -1.6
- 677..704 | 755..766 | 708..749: -1.4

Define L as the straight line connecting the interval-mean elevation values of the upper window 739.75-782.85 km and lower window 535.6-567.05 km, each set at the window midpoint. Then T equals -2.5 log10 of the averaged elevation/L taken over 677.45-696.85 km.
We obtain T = -0.11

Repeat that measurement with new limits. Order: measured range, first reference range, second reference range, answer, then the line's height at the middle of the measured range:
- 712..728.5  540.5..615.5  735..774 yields -0.07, 4.98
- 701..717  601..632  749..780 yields -0.09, 5.01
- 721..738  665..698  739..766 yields -0.03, 5.15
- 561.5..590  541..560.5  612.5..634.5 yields 0.15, 4.39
